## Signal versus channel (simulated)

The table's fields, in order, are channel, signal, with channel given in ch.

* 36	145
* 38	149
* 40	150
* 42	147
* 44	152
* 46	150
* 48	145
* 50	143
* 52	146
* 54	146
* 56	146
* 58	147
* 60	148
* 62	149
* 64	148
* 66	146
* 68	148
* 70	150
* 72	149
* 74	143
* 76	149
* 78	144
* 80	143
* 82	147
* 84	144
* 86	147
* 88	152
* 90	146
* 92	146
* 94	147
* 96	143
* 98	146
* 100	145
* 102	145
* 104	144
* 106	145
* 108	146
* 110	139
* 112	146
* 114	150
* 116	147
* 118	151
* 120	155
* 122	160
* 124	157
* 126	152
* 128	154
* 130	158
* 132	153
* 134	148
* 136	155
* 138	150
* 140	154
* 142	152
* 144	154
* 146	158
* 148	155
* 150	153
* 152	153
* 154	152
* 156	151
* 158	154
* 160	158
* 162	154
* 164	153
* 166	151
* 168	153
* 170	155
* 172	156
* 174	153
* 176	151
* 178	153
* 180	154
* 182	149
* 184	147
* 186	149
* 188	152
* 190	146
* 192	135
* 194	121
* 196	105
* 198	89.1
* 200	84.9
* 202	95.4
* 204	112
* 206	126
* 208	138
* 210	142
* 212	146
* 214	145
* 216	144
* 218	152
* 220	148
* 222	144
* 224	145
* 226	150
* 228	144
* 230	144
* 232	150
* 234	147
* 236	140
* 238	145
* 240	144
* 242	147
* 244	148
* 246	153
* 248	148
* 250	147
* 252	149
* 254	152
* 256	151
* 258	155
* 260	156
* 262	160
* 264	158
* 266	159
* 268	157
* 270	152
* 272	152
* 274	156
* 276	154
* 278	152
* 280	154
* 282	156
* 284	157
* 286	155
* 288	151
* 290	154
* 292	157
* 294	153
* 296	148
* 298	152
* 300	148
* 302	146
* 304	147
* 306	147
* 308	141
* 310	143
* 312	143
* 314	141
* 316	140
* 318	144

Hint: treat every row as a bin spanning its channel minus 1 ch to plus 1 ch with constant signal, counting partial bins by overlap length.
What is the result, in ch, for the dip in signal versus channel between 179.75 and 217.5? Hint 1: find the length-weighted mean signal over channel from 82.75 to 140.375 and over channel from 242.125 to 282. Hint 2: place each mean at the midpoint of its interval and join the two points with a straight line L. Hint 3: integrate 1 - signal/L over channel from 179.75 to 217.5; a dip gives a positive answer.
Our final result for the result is 5.3 ch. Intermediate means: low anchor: 149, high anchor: 153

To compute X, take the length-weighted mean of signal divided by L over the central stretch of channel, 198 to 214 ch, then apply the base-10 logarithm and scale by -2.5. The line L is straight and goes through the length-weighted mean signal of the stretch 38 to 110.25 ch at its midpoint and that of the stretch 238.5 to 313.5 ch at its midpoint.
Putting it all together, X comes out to 0.24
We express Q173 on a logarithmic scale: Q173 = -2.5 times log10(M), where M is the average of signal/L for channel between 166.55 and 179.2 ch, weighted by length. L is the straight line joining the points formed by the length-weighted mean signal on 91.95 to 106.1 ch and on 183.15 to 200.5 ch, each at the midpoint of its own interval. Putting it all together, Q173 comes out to -0.18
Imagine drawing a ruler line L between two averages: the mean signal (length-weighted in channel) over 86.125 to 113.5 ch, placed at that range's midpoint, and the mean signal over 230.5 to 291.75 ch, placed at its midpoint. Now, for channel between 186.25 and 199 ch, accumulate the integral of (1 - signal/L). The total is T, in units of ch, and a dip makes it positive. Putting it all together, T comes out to 2.0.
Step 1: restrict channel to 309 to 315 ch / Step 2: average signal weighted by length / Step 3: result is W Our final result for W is 142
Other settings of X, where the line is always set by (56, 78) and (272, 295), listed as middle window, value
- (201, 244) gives 0.09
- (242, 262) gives 0.01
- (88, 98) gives 0.02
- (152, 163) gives -0.02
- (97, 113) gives 0.03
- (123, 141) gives -0.03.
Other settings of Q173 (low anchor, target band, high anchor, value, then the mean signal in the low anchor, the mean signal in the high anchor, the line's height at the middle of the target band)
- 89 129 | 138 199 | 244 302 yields 0.02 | 148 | 153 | 150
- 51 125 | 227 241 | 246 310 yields 0.05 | 147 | 152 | 151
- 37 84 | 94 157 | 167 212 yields -0.07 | 147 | 135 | 141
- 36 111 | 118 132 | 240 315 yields -0.06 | 146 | 151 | 148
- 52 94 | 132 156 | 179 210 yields -0.13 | 147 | 127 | 135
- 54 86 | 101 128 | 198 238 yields -0.04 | 147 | 136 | 143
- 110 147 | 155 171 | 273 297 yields -0.01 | 153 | 154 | 153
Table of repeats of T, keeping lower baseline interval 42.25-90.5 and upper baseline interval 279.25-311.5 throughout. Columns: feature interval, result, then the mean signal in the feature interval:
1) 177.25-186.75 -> -0.1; 150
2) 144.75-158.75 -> -0.5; 154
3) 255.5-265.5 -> -0.4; 156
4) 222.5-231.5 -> 0.2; 146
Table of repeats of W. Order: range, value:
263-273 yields 156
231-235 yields 148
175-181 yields 153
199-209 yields 111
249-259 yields 151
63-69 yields 147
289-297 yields 153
